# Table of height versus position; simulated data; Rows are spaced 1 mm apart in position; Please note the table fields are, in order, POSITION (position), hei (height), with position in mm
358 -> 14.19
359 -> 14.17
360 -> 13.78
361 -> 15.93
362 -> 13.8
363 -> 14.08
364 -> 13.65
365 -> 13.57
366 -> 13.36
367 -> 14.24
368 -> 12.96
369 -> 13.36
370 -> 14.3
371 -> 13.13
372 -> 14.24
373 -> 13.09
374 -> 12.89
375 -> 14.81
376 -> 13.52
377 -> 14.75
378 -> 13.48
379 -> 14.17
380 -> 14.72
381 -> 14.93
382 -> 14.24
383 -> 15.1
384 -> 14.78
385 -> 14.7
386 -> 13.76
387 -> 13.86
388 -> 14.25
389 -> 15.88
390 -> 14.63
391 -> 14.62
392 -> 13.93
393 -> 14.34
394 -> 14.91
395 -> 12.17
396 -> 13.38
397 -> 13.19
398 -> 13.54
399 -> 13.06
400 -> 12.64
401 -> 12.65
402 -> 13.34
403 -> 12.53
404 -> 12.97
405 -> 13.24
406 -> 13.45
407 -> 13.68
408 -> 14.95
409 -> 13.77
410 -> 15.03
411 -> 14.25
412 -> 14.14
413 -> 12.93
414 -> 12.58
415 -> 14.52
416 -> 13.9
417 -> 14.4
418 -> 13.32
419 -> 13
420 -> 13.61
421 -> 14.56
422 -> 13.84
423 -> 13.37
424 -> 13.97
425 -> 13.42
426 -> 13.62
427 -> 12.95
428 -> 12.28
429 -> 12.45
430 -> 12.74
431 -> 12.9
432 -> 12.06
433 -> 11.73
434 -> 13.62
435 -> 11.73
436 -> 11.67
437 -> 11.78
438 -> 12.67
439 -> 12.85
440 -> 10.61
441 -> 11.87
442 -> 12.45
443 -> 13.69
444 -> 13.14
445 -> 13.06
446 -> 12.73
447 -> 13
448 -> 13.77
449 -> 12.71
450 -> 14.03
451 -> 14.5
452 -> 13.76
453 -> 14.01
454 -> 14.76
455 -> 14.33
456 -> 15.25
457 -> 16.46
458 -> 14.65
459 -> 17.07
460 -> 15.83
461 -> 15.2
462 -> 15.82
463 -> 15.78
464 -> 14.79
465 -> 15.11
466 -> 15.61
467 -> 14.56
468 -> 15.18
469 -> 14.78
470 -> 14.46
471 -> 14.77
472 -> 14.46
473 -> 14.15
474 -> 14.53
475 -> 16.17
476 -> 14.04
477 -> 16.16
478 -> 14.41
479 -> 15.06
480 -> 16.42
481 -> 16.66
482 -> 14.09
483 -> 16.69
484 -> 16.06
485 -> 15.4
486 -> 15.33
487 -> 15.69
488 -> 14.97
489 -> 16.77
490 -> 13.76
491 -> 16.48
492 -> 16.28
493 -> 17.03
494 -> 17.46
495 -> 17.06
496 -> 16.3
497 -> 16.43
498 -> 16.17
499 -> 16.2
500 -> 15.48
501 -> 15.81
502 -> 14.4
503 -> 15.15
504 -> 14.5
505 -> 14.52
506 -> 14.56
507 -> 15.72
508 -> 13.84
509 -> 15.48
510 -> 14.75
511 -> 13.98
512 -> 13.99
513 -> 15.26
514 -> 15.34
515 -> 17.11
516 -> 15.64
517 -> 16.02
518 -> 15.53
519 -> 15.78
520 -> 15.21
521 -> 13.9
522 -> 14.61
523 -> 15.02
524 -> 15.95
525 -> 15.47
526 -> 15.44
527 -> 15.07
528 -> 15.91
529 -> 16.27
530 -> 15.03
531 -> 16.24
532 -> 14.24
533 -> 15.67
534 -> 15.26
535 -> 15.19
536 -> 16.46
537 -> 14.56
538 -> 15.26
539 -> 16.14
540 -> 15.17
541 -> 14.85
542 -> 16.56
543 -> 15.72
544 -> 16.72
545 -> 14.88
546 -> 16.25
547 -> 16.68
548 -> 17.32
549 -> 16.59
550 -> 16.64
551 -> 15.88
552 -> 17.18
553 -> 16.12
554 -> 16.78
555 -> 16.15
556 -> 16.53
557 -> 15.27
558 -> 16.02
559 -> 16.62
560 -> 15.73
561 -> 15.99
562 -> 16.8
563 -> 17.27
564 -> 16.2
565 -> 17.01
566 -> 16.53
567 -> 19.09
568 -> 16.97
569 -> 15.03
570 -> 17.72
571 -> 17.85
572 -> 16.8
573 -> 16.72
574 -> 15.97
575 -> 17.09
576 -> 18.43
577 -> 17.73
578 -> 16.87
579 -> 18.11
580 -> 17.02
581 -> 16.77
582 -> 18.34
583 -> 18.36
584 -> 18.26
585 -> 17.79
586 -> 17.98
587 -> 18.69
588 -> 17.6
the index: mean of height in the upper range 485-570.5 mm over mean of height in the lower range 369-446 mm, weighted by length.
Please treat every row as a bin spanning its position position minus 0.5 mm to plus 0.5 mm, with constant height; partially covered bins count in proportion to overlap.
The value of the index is 1.2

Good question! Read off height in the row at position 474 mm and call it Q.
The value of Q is 14.53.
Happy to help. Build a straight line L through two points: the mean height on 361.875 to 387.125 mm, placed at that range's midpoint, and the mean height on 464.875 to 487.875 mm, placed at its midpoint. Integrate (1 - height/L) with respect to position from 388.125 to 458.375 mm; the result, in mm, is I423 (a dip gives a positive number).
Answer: 5.4 mm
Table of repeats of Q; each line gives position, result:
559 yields 16.62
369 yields 13.36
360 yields 13.78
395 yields 12.17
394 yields 14.91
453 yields 14.01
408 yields 14.95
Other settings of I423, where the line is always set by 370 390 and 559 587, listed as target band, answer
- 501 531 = 2.1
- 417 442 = 3.7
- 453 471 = 0.3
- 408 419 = 0.6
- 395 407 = 1.2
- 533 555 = 1.0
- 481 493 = 0.1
